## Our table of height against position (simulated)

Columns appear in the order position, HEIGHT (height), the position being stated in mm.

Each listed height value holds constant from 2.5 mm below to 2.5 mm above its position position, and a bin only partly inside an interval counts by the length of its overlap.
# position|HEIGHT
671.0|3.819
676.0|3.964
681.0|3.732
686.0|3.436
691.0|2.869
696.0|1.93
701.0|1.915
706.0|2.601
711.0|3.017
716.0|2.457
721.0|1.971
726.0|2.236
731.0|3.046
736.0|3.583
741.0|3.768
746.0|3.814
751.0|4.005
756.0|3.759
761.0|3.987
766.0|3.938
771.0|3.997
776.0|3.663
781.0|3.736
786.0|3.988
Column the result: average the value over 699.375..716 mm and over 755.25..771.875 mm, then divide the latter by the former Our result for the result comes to 1.6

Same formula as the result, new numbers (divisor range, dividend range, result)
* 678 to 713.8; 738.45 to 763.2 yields 1.38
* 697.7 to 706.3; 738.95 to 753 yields 1.80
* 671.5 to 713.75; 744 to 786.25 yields 1.30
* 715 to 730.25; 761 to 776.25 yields 1.71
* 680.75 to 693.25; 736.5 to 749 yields 1.15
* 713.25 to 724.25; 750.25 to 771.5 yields 1.76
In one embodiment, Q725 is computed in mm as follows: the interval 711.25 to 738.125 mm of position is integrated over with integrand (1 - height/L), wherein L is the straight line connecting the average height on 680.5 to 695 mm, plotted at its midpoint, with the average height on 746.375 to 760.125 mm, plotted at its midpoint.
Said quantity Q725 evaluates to 6.7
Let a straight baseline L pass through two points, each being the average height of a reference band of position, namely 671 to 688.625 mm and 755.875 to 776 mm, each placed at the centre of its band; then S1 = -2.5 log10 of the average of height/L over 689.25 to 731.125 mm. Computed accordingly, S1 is 0.49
